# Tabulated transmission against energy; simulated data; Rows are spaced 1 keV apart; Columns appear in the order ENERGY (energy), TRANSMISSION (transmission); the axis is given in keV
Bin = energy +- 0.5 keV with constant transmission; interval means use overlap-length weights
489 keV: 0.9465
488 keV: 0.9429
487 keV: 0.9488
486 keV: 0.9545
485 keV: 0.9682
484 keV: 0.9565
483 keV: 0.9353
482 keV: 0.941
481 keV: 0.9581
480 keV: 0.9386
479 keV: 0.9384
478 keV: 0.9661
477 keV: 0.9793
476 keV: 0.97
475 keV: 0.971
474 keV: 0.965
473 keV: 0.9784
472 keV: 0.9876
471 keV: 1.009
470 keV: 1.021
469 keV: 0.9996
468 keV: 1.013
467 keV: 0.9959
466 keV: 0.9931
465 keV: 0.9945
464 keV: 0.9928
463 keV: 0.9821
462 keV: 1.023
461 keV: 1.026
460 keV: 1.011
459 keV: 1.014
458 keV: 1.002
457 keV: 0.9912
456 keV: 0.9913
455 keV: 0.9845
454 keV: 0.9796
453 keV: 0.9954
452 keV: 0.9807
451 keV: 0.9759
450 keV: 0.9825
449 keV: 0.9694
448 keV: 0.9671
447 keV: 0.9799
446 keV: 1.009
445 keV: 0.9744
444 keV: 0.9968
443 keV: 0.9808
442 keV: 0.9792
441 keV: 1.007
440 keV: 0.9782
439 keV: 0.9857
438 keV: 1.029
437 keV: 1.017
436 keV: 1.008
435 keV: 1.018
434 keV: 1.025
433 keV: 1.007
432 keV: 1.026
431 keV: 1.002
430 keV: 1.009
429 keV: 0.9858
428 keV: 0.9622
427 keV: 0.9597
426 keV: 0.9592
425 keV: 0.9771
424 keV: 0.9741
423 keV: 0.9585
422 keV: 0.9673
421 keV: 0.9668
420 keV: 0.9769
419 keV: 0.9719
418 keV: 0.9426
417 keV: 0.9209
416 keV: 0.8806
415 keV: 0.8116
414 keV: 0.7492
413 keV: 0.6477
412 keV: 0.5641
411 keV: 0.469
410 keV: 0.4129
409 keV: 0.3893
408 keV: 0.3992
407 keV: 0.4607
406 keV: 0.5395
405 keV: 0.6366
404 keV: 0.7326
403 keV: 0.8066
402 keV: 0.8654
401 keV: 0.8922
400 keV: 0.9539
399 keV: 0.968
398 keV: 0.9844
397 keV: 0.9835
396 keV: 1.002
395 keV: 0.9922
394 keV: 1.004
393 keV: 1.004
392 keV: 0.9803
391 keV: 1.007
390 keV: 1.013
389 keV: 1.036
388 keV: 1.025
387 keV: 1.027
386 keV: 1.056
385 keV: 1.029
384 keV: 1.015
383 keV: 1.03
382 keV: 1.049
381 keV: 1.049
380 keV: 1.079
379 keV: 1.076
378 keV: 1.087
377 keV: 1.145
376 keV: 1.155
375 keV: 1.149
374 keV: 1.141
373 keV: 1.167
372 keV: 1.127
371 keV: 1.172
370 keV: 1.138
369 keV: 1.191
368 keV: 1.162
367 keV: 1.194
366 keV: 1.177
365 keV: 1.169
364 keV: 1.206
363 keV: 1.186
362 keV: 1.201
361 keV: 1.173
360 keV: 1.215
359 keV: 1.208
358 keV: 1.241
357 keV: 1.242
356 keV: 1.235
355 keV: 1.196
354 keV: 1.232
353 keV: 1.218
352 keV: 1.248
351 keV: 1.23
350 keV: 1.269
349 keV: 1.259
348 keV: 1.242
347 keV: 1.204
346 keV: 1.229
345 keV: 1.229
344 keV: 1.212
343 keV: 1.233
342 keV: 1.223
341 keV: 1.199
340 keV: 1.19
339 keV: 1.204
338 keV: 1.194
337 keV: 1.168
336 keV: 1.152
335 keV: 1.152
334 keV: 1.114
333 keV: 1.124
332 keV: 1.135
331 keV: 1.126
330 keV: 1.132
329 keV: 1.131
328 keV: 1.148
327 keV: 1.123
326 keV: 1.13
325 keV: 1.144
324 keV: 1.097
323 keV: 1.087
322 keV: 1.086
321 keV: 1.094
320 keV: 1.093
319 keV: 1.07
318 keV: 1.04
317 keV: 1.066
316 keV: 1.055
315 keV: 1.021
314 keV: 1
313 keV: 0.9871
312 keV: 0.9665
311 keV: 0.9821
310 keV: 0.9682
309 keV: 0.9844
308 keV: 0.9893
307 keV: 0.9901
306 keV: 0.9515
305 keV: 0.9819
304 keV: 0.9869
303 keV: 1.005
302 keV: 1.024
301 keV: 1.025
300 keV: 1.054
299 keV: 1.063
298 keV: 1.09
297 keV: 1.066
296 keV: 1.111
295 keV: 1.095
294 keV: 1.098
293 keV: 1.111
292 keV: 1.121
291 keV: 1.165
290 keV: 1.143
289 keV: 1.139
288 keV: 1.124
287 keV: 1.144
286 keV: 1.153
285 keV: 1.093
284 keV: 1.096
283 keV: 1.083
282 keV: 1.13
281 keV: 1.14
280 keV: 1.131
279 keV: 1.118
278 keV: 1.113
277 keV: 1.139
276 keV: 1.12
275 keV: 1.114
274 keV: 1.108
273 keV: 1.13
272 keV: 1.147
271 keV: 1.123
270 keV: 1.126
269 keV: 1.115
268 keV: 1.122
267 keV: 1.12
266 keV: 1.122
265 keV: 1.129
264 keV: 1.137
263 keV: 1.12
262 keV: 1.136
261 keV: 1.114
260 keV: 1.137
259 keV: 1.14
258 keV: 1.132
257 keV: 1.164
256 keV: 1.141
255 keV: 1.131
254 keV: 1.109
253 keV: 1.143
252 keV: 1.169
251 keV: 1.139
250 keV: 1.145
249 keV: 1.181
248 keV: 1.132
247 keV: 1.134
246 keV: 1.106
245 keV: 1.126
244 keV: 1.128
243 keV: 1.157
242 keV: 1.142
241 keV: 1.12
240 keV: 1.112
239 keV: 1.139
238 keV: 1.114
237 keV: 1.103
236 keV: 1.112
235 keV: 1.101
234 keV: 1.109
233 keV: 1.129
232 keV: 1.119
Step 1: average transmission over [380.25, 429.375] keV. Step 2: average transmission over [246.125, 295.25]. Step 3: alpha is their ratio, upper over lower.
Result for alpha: 0.78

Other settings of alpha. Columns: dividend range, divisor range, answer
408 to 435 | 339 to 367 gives 0.71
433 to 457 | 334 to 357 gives 0.82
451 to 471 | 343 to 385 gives 0.85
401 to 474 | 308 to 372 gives 0.80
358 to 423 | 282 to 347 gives 0.88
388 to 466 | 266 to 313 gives 0.85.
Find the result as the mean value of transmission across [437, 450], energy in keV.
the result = 0.989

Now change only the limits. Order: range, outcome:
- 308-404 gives 1.11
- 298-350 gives 1.1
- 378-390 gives 1.04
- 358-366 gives 1.2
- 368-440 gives 0.942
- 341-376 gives 1.2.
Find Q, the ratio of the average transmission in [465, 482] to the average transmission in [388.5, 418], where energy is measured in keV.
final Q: 1.23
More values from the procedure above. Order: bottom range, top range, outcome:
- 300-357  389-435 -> 0.77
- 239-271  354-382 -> 1.03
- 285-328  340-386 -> 1.10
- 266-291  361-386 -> 1.00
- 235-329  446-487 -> 0.89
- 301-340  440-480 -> 0.92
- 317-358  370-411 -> 0.80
